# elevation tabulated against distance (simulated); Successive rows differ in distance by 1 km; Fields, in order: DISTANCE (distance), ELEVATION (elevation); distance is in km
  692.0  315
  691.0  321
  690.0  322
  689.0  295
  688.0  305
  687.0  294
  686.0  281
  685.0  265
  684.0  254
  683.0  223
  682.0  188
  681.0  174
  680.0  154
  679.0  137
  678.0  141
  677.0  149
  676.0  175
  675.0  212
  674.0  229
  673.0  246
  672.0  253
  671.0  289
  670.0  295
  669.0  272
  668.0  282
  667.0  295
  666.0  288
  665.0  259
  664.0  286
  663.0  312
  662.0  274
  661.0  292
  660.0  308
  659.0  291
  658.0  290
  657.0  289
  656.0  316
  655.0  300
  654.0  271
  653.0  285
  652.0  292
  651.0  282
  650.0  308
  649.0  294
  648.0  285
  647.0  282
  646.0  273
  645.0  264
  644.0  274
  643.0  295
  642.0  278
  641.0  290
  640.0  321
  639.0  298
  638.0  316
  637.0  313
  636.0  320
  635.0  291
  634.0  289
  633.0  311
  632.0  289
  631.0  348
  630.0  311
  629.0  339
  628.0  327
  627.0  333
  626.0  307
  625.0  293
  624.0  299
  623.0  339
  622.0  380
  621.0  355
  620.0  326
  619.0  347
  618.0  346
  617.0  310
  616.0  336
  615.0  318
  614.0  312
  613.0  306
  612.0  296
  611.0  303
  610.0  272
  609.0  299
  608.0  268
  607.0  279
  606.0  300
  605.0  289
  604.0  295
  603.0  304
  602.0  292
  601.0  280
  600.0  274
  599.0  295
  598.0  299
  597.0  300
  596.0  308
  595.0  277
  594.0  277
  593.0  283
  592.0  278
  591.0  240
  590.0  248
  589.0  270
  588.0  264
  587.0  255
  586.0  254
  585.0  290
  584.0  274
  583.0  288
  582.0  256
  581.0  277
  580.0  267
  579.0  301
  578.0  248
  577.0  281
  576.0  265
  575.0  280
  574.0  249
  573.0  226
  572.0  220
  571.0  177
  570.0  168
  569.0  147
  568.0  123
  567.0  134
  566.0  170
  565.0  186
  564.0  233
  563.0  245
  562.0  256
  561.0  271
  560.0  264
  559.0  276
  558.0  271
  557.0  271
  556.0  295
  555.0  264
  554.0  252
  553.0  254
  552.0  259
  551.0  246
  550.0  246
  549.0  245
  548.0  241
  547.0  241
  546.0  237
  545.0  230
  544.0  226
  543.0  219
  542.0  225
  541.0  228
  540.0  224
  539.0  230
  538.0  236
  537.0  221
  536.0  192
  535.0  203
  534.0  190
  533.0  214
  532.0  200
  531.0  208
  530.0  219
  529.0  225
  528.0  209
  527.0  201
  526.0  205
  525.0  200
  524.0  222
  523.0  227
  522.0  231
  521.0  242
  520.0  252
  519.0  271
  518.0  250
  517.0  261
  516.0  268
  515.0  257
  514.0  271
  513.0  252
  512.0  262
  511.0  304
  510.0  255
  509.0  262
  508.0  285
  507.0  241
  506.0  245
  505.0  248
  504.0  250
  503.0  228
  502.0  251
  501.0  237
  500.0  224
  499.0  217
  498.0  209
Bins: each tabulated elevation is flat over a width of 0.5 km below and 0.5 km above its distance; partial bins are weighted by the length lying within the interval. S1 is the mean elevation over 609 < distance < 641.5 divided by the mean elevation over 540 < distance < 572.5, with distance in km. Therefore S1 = 1.38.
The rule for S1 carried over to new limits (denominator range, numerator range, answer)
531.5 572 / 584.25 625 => 1.32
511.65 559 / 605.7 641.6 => 1.33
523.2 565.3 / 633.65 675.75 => 1.22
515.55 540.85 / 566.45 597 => 1.11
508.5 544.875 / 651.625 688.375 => 1.10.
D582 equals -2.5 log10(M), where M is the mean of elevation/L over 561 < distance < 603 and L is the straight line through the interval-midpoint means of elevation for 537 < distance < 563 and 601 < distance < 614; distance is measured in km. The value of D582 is 0.09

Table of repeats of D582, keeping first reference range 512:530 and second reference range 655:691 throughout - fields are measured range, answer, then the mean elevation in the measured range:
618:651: -0.22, 309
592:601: -0.17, 288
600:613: -0.17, 290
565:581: 0.13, 218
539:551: 0.04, 233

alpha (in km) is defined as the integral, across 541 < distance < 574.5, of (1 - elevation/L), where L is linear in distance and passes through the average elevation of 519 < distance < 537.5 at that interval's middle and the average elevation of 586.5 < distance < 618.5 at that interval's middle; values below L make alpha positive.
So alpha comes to 2.1 km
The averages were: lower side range 216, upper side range 290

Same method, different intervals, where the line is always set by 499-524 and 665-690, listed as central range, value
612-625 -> -4.5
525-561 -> 2.3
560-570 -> 2.0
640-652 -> -2.2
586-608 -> -3.1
